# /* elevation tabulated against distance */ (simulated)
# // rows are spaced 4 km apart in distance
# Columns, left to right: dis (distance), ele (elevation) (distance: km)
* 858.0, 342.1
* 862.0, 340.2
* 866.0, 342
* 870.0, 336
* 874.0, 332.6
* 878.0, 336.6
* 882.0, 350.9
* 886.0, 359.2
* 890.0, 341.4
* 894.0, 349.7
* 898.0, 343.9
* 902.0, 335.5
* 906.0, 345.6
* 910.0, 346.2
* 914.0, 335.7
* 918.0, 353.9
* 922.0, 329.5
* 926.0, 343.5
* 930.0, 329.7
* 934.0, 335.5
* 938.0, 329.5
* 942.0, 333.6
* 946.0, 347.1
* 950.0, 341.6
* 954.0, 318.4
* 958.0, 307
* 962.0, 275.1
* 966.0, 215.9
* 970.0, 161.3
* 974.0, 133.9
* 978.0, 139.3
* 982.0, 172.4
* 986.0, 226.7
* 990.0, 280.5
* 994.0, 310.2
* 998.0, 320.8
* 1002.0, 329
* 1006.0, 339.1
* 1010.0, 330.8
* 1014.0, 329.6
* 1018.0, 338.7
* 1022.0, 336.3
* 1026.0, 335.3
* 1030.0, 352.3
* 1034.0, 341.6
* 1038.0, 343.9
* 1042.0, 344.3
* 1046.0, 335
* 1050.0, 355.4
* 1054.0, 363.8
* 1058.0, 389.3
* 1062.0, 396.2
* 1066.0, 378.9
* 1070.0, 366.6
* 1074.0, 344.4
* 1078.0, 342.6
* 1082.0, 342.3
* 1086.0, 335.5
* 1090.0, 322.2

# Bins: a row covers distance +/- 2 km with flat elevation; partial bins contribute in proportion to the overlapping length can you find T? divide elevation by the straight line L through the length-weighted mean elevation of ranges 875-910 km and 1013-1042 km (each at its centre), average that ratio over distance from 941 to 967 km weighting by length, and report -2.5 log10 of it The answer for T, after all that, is 0.12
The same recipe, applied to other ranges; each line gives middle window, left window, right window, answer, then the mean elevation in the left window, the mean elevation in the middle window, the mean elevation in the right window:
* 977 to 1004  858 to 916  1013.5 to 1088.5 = 0.324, 343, 258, 351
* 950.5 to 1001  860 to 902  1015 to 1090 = 0.387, 343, 243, 351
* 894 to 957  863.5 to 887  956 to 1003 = -0.163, 342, 338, 237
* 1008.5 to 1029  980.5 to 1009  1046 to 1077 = -0.066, 286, 335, 367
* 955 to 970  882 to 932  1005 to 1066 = 0.329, 343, 256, 350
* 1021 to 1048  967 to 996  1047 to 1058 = -0.066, 204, 341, 363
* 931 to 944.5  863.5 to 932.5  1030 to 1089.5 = 0.038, 342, 333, 355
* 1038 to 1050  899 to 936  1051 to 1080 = 0.065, 340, 343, 368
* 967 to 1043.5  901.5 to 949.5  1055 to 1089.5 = 0.222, 339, 286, 360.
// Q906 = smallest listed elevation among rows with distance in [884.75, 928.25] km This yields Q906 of 329.5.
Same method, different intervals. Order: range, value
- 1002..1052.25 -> 329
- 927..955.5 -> 318.4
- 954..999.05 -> 133.9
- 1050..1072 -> 355.4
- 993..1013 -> 310.2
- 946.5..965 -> 275.1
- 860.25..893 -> 332.6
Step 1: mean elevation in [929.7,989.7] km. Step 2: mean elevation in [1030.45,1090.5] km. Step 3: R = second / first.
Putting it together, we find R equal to 1.3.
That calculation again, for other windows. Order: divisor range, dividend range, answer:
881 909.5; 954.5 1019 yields 0.76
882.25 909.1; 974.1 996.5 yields 0.64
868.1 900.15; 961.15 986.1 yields 0.53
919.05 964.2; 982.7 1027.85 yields 0.96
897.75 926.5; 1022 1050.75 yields 1.00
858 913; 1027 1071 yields 1.05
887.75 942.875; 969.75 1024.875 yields 0.80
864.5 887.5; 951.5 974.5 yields 0.71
